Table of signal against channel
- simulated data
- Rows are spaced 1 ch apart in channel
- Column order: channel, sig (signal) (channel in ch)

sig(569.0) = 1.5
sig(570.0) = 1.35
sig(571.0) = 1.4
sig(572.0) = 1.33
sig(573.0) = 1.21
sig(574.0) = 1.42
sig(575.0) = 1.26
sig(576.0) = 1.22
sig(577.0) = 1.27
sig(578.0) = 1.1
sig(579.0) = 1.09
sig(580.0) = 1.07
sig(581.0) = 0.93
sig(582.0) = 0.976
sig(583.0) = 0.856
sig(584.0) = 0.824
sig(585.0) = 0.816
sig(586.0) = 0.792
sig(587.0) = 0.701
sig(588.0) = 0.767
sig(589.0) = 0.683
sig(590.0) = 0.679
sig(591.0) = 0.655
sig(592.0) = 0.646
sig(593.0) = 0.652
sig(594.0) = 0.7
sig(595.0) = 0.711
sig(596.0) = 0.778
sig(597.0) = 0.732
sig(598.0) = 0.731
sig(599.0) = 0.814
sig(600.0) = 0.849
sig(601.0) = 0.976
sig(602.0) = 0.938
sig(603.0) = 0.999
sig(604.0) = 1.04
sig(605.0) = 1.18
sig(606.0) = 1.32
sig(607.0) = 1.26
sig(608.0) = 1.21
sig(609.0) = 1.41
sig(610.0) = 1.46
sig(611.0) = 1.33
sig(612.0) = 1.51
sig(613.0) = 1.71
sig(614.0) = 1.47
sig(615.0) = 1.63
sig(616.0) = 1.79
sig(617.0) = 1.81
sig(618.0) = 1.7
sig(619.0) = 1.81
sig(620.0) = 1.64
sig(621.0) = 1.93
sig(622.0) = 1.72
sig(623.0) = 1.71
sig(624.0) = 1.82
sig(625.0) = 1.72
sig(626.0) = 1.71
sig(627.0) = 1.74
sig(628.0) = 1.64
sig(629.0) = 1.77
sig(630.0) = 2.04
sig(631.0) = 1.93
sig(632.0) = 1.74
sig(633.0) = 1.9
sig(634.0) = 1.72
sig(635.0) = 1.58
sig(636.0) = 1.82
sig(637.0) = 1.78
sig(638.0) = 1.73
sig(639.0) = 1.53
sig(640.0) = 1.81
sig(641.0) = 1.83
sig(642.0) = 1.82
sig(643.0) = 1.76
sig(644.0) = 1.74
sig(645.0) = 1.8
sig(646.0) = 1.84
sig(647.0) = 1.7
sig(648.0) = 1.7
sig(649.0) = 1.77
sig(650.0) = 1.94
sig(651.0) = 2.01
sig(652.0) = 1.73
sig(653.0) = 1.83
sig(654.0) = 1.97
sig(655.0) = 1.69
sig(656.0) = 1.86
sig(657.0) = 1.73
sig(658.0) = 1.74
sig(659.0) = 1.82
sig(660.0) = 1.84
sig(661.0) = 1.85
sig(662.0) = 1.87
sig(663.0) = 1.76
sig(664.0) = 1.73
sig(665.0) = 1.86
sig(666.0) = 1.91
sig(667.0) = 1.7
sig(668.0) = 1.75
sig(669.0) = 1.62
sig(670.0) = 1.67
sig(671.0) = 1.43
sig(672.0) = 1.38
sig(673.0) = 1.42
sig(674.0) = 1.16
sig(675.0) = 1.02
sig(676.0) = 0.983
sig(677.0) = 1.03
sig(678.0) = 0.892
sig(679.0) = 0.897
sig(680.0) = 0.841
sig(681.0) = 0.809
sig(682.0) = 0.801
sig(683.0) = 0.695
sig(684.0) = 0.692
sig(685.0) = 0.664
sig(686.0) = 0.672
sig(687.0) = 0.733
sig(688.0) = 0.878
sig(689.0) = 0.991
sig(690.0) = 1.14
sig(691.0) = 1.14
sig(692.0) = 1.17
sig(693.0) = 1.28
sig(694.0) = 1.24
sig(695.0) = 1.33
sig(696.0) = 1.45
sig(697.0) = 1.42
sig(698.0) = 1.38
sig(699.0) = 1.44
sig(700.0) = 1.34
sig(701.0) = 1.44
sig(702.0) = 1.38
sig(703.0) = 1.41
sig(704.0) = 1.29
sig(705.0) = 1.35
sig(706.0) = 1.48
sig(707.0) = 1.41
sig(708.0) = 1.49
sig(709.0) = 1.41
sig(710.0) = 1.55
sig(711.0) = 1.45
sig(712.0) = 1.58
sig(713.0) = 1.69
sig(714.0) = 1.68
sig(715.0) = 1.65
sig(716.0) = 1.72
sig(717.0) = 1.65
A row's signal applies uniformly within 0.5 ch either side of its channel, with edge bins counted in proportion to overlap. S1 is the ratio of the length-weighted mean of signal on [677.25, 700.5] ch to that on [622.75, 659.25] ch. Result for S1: 0.58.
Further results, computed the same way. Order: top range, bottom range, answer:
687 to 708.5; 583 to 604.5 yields 1.64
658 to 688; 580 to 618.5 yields 1.23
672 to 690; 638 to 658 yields 0.51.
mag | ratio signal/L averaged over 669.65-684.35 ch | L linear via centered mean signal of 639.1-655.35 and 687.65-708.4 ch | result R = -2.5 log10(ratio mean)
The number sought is 0.41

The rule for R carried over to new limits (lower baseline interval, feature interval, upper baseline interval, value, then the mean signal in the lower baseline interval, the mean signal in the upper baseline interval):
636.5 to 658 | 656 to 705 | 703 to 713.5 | 0.23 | 1.79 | 1.47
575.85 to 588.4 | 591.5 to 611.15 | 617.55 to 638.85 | 0.31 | 0.949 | 1.77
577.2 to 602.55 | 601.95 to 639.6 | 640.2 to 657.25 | -0.20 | 0.824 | 1.81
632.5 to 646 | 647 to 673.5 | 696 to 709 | -0.07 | 1.76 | 1.4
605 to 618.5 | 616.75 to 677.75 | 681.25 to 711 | -0.24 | 1.5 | 1.2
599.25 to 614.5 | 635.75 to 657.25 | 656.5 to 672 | -0.13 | 1.24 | 1.74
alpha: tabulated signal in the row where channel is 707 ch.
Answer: 1.41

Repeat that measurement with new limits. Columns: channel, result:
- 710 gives 1.55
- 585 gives 0.816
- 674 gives 1.16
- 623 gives 1.71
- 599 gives 0.814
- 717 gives 1.65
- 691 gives 1.14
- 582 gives 0.976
